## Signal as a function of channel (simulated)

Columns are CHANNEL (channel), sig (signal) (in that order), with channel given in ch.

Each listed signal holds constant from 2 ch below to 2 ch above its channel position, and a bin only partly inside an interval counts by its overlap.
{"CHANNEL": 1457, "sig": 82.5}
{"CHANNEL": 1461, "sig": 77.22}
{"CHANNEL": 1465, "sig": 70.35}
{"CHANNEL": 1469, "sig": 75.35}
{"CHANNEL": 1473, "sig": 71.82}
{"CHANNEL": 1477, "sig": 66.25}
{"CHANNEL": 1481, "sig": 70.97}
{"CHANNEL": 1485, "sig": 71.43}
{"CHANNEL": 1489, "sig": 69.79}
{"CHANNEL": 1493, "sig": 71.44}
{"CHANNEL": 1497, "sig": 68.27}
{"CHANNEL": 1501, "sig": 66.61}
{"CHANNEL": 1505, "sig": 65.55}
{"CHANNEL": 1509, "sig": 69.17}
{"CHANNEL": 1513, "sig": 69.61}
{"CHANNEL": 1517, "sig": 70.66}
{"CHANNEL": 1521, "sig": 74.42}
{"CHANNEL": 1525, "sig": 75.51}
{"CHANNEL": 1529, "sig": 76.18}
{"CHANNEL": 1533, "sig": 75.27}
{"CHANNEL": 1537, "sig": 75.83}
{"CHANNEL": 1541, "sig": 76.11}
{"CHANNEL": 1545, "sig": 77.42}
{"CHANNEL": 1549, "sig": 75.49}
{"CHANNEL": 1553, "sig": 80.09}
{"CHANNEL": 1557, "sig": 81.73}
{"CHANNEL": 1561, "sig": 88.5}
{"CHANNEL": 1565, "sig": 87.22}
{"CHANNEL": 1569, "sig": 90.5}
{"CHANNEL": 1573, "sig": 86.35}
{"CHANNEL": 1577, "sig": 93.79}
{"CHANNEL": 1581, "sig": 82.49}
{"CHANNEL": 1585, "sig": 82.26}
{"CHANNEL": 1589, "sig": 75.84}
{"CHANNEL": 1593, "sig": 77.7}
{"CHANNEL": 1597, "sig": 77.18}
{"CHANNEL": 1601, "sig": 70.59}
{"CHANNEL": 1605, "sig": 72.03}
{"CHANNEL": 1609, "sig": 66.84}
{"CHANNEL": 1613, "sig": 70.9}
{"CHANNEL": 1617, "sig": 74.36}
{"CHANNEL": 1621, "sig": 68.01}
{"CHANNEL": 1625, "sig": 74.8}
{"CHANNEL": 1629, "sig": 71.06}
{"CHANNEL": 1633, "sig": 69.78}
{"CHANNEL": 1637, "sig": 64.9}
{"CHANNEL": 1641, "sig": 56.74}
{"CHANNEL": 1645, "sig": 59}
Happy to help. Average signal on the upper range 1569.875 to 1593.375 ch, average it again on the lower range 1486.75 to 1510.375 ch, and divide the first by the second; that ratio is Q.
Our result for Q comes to 1.22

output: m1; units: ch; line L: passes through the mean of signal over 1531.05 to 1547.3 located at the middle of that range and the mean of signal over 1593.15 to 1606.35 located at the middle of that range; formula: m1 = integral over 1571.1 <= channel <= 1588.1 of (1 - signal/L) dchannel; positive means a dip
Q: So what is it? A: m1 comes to -2.5 ch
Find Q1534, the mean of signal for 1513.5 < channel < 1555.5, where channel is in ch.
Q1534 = 75.6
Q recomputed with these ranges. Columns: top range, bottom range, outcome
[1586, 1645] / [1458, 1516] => 1.00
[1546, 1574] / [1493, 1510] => 1.24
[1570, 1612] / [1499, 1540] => 1.09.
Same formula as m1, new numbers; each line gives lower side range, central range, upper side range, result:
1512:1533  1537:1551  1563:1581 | 0.7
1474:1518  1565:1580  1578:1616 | -3.1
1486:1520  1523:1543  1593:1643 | -1.8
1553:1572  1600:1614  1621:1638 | 1.0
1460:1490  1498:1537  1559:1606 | 2.2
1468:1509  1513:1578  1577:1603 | -4.2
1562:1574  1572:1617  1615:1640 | 1.5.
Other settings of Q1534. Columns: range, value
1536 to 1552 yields 76.5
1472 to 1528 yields 70.2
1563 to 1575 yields 88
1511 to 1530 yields 73.1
